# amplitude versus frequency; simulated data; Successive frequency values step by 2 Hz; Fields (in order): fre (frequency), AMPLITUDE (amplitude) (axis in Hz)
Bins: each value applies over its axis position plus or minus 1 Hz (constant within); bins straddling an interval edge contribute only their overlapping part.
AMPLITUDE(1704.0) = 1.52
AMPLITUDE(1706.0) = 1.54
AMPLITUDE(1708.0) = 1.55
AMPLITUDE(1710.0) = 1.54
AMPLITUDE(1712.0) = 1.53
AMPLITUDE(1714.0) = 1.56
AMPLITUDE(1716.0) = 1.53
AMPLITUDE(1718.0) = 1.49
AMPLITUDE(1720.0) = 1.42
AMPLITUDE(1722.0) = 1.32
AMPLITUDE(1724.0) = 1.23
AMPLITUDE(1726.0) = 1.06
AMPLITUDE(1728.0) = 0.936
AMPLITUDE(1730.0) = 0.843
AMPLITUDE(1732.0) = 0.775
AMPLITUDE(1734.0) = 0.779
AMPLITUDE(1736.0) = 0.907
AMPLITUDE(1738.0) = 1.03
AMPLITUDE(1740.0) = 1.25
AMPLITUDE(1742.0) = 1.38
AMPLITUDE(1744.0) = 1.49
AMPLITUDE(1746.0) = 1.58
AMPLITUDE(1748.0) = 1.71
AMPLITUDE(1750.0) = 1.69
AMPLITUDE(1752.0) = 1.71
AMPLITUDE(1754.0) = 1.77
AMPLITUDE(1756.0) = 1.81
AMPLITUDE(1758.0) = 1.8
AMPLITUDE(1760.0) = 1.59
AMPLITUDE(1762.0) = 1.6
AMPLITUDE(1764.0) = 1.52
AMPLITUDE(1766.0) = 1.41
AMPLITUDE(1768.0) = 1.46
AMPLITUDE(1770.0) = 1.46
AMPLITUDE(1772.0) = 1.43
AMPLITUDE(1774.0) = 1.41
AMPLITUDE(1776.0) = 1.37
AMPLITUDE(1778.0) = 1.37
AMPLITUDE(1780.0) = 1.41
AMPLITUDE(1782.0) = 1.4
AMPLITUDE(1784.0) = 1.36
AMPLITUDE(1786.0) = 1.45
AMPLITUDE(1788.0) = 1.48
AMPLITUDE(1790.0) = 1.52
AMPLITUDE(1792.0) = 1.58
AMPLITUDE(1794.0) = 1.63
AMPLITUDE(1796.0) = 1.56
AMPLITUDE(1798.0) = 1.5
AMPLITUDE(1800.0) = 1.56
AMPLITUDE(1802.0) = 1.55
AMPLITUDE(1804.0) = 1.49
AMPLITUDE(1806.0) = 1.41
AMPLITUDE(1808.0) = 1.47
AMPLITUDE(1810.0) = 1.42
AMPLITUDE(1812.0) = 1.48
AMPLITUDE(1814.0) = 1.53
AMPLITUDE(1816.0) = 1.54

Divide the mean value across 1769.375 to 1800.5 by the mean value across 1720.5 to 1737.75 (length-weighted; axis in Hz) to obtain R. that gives 1.47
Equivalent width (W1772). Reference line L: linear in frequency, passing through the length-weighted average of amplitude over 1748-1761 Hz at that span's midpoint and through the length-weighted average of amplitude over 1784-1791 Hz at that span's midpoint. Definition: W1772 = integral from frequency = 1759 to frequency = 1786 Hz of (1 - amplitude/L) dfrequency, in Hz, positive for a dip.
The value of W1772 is 2.4 Hz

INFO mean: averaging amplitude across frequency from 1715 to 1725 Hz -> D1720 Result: 1.4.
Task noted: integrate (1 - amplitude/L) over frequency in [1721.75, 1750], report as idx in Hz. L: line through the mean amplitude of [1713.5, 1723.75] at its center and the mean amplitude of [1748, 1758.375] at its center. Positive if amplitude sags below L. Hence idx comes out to 7.50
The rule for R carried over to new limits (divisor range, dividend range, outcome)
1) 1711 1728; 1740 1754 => 1.16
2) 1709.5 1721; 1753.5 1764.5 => 1.12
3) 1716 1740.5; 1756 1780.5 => 1.36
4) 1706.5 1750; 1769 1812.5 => 1.14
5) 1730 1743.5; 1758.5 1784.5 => 1.42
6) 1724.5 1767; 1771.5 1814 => 1.08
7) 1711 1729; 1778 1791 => 1.07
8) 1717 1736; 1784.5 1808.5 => 1.40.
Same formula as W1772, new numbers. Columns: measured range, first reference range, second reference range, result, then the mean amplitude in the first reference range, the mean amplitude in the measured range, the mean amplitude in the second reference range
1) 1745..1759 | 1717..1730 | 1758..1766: -2.27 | 1.21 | 1.72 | 1.58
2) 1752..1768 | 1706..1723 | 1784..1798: -1.32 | 1.5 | 1.64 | 1.52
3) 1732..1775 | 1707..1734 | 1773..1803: -2.34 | 1.27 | 1.45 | 1.48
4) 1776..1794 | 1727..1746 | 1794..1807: -0.50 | 1.07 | 1.45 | 1.52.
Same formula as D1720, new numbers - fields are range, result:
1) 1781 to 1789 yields 1.42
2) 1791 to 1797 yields 1.59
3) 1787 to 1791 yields 1.5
